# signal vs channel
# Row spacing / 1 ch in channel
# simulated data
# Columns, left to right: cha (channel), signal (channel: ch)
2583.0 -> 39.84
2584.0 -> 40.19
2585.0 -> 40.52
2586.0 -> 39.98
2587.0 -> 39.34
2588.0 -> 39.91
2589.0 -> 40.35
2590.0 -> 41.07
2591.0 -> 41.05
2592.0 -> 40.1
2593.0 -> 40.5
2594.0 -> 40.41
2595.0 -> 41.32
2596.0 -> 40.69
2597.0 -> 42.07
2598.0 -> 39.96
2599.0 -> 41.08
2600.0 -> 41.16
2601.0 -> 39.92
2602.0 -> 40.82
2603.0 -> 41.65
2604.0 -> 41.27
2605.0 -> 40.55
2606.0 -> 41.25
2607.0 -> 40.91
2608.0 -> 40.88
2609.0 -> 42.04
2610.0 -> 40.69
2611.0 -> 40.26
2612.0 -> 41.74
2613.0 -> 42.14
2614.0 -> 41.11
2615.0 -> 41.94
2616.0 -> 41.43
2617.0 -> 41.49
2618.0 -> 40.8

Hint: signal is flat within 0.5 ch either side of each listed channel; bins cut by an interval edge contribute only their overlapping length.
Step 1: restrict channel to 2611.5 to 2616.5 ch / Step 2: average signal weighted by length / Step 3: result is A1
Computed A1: 41.7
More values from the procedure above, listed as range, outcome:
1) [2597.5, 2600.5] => 40.7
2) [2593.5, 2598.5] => 40.9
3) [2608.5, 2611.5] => 41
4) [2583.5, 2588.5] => 40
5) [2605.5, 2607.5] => 41.1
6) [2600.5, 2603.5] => 40.8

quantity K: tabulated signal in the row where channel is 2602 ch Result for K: 40.82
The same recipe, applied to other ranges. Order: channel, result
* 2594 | 40.41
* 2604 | 41.27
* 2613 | 42.14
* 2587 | 39.34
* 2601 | 39.92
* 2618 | 40.8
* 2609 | 42.04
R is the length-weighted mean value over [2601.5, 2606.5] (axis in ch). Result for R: 41.1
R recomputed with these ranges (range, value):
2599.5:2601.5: 40.5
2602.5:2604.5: 41.5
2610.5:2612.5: 41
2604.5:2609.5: 41.1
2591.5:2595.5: 40.6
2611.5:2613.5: 41.9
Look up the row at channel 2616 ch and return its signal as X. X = 41.43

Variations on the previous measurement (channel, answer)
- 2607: 40.91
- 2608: 40.88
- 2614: 41.11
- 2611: 40.26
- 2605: 40.55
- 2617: 41.49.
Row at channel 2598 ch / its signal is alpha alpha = 39.96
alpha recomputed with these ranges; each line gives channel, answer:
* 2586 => 39.98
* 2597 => 42.07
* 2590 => 41.07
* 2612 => 41.74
